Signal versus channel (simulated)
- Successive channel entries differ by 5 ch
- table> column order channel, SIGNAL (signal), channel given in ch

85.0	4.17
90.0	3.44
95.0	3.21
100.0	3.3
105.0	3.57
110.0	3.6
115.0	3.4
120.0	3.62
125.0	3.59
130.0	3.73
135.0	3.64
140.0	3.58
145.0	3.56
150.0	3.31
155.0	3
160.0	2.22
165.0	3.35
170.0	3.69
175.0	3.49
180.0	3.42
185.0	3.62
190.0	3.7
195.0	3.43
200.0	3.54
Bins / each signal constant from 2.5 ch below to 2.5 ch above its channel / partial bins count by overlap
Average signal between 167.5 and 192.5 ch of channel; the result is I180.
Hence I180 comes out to 3.58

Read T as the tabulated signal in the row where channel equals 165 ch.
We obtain 3.35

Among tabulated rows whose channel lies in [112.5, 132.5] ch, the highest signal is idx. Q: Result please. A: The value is 3.73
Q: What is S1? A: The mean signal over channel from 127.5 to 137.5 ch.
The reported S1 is 3.68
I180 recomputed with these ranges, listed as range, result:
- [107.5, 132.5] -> 3.59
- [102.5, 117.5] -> 3.52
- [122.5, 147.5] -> 3.62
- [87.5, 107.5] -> 3.38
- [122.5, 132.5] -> 3.66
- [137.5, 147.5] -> 3.57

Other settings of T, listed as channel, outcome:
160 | 2.22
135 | 3.64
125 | 3.59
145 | 3.56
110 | 3.6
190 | 3.7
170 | 3.69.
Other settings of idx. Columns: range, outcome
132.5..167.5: 3.64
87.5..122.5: 3.62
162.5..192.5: 3.7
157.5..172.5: 3.69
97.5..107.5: 3.57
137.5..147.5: 3.58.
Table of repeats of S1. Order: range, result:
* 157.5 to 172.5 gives 3.09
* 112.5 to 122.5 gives 3.51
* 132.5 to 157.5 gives 3.42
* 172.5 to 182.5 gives 3.46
